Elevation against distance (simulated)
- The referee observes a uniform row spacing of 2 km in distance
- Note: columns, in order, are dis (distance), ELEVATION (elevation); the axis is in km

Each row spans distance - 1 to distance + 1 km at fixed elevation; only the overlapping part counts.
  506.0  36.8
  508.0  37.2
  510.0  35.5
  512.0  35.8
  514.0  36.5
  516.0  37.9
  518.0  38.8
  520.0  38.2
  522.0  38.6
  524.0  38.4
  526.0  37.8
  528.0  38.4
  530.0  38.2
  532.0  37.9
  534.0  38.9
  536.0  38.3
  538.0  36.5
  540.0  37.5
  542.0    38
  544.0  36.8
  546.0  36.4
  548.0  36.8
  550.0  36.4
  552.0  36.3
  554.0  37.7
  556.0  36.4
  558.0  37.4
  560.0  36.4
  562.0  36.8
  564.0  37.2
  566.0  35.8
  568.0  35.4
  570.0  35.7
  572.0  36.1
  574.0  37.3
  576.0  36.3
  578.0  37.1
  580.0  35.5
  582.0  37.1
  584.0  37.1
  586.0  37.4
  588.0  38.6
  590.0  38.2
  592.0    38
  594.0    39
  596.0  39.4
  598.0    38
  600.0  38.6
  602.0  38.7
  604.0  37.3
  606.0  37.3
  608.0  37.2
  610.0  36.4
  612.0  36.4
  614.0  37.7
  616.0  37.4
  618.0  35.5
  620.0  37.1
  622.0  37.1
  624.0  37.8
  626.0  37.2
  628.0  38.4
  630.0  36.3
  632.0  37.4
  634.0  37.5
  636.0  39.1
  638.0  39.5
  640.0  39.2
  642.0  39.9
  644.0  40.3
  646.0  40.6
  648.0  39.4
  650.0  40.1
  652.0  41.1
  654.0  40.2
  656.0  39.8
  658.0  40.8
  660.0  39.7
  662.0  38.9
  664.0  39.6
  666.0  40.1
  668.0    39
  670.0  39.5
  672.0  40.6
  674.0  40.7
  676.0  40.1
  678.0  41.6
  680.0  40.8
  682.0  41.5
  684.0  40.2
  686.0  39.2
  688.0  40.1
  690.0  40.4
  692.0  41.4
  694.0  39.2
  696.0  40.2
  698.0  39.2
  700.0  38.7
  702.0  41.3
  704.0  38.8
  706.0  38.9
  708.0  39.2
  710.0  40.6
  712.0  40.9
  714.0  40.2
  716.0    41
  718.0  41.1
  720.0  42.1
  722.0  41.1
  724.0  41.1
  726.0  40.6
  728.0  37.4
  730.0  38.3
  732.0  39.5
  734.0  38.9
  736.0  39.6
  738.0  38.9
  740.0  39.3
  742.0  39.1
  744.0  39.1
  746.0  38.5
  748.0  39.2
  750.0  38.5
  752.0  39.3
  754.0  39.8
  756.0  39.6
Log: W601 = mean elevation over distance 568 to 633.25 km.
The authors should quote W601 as 37.3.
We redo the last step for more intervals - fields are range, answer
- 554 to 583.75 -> 36.5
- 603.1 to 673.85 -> 38.6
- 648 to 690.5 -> 40.2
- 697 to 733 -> 40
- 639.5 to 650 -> 39.9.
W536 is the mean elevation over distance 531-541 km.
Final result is 37.8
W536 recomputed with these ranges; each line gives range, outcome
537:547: 37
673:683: 40.9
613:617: 37.5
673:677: 40.4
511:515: 36.1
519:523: 38.4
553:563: 36.9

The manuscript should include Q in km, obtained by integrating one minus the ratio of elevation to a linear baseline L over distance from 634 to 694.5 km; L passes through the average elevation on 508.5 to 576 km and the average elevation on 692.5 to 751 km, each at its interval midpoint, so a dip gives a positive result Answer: -1.8 km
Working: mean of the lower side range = 37.1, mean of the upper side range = 39.7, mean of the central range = 40.1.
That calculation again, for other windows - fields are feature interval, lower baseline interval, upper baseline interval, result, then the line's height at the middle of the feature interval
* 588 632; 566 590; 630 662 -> 0.49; 38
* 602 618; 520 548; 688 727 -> 0.74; 38.9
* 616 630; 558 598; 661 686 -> 0.51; 38.6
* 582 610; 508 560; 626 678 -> 0.39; 38.5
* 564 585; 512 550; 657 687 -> 1.13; 38.4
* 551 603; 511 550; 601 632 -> 0.26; 37.4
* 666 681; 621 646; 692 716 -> -0.41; 39.2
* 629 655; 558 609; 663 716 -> -0.30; 38.8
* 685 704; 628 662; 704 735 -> -0.05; 39.8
